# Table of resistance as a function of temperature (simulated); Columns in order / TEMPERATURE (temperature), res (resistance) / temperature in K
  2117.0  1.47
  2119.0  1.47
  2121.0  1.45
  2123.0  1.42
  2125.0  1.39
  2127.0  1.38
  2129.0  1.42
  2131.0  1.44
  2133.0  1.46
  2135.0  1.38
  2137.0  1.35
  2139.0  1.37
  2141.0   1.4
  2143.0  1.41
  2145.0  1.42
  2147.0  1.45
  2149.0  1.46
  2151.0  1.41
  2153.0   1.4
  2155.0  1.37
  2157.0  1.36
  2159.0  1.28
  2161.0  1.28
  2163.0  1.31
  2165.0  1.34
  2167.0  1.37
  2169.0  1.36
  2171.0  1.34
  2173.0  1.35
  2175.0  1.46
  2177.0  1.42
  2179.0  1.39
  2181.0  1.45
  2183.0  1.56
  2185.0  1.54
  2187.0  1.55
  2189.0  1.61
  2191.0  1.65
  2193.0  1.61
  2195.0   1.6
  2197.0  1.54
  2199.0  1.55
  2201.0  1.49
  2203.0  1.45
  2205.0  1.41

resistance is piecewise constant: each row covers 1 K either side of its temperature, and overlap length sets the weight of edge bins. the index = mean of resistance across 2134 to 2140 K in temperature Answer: 1.37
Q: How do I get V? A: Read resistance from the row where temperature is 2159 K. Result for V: 1.28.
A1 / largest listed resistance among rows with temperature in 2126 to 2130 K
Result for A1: 1.42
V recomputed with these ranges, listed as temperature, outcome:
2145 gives 1.42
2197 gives 1.54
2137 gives 1.35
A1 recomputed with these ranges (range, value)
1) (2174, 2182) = 1.46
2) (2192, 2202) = 1.61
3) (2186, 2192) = 1.65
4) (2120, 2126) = 1.45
